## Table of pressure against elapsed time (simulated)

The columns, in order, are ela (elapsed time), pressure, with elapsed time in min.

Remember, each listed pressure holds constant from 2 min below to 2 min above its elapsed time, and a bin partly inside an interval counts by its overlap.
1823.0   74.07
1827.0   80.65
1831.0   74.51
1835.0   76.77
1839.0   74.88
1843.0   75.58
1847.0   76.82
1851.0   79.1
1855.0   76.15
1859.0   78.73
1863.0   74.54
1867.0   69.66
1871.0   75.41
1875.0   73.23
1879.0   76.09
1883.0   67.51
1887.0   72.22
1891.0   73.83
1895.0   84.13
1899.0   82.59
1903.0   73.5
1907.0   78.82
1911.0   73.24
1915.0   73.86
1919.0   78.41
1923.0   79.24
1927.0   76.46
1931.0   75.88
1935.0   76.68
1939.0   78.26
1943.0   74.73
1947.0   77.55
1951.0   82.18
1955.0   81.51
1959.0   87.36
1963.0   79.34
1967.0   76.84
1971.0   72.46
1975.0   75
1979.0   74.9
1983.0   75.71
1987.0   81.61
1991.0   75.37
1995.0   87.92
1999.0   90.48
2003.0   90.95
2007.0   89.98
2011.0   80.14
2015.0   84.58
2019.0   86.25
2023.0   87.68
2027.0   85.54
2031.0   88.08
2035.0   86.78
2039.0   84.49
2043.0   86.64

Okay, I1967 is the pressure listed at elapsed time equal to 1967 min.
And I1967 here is 76.84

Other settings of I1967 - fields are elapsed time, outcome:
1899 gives 82.59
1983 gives 75.71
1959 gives 87.36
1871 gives 75.41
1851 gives 79.1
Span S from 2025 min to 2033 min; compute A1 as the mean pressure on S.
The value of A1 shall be 86.8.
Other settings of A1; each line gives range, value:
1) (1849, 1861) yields 78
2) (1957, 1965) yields 83.3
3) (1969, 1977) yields 73.7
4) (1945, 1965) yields 81.6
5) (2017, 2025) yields 87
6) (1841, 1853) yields 77.2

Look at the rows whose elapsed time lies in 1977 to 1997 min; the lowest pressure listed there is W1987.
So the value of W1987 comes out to 74.9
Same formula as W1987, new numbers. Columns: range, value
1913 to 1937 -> 73.86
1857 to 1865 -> 74.54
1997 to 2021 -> 80.14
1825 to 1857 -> 74.51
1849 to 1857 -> 76.15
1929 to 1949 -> 74.73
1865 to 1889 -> 67.51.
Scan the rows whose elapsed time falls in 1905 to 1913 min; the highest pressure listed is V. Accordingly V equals 78.82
